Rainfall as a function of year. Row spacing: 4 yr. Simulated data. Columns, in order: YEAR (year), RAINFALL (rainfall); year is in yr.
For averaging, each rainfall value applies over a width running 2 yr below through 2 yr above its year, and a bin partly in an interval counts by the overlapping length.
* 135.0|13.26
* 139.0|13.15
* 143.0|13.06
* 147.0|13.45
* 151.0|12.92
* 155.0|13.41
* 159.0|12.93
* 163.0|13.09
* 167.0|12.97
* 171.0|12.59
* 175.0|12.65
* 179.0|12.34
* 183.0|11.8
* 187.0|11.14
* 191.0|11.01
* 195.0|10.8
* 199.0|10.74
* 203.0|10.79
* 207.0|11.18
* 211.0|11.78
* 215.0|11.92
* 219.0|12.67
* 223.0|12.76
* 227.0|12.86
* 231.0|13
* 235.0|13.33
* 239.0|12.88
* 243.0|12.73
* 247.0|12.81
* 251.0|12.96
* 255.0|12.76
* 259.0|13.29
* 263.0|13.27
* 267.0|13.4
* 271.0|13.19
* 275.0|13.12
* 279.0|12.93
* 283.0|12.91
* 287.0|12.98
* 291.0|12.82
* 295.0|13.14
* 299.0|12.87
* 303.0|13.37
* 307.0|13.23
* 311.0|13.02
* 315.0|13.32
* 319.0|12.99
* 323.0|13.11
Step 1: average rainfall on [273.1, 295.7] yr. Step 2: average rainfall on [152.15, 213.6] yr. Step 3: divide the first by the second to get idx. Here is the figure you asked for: 1.08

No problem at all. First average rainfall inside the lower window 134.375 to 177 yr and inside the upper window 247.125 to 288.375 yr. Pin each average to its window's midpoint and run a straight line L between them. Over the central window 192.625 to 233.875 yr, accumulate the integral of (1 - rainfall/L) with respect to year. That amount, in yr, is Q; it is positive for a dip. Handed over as 3.73 yr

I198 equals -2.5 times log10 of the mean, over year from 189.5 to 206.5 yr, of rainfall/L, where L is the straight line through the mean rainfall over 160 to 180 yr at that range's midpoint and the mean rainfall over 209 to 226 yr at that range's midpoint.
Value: 0.15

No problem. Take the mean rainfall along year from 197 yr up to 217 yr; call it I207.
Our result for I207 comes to 11.3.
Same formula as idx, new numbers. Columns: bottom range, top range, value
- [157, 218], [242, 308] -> 1.10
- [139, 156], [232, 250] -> 0.98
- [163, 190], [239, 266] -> 1.06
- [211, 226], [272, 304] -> 1.05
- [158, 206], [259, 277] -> 1.12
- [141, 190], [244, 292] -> 1.03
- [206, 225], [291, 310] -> 1.08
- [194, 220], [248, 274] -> 1.15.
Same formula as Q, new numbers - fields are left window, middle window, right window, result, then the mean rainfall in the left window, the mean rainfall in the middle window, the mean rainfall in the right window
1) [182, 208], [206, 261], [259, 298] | -3.14 yr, 11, 12.7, 13.1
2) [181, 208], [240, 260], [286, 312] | -1.26 yr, 11.1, 12.9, 13.1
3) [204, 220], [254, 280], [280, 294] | -1.13 yr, 11.8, 13.2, 12.9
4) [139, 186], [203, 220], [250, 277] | 1.66 yr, 12.8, 11.7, 13.1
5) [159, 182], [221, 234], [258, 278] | 0.11 yr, 12.7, 12.9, 13.2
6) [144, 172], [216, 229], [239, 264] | 0.29 yr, 13.1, 12.7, 13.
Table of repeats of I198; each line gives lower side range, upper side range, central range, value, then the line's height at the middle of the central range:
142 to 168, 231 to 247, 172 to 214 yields 0.141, 13.1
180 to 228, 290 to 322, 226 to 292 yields -0.052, 12.4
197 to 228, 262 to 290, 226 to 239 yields -0.072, 12.2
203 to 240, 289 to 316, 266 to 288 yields -0.017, 12.9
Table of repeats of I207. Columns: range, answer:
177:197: 11.4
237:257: 12.8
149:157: 13.2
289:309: 13.1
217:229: 12.8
